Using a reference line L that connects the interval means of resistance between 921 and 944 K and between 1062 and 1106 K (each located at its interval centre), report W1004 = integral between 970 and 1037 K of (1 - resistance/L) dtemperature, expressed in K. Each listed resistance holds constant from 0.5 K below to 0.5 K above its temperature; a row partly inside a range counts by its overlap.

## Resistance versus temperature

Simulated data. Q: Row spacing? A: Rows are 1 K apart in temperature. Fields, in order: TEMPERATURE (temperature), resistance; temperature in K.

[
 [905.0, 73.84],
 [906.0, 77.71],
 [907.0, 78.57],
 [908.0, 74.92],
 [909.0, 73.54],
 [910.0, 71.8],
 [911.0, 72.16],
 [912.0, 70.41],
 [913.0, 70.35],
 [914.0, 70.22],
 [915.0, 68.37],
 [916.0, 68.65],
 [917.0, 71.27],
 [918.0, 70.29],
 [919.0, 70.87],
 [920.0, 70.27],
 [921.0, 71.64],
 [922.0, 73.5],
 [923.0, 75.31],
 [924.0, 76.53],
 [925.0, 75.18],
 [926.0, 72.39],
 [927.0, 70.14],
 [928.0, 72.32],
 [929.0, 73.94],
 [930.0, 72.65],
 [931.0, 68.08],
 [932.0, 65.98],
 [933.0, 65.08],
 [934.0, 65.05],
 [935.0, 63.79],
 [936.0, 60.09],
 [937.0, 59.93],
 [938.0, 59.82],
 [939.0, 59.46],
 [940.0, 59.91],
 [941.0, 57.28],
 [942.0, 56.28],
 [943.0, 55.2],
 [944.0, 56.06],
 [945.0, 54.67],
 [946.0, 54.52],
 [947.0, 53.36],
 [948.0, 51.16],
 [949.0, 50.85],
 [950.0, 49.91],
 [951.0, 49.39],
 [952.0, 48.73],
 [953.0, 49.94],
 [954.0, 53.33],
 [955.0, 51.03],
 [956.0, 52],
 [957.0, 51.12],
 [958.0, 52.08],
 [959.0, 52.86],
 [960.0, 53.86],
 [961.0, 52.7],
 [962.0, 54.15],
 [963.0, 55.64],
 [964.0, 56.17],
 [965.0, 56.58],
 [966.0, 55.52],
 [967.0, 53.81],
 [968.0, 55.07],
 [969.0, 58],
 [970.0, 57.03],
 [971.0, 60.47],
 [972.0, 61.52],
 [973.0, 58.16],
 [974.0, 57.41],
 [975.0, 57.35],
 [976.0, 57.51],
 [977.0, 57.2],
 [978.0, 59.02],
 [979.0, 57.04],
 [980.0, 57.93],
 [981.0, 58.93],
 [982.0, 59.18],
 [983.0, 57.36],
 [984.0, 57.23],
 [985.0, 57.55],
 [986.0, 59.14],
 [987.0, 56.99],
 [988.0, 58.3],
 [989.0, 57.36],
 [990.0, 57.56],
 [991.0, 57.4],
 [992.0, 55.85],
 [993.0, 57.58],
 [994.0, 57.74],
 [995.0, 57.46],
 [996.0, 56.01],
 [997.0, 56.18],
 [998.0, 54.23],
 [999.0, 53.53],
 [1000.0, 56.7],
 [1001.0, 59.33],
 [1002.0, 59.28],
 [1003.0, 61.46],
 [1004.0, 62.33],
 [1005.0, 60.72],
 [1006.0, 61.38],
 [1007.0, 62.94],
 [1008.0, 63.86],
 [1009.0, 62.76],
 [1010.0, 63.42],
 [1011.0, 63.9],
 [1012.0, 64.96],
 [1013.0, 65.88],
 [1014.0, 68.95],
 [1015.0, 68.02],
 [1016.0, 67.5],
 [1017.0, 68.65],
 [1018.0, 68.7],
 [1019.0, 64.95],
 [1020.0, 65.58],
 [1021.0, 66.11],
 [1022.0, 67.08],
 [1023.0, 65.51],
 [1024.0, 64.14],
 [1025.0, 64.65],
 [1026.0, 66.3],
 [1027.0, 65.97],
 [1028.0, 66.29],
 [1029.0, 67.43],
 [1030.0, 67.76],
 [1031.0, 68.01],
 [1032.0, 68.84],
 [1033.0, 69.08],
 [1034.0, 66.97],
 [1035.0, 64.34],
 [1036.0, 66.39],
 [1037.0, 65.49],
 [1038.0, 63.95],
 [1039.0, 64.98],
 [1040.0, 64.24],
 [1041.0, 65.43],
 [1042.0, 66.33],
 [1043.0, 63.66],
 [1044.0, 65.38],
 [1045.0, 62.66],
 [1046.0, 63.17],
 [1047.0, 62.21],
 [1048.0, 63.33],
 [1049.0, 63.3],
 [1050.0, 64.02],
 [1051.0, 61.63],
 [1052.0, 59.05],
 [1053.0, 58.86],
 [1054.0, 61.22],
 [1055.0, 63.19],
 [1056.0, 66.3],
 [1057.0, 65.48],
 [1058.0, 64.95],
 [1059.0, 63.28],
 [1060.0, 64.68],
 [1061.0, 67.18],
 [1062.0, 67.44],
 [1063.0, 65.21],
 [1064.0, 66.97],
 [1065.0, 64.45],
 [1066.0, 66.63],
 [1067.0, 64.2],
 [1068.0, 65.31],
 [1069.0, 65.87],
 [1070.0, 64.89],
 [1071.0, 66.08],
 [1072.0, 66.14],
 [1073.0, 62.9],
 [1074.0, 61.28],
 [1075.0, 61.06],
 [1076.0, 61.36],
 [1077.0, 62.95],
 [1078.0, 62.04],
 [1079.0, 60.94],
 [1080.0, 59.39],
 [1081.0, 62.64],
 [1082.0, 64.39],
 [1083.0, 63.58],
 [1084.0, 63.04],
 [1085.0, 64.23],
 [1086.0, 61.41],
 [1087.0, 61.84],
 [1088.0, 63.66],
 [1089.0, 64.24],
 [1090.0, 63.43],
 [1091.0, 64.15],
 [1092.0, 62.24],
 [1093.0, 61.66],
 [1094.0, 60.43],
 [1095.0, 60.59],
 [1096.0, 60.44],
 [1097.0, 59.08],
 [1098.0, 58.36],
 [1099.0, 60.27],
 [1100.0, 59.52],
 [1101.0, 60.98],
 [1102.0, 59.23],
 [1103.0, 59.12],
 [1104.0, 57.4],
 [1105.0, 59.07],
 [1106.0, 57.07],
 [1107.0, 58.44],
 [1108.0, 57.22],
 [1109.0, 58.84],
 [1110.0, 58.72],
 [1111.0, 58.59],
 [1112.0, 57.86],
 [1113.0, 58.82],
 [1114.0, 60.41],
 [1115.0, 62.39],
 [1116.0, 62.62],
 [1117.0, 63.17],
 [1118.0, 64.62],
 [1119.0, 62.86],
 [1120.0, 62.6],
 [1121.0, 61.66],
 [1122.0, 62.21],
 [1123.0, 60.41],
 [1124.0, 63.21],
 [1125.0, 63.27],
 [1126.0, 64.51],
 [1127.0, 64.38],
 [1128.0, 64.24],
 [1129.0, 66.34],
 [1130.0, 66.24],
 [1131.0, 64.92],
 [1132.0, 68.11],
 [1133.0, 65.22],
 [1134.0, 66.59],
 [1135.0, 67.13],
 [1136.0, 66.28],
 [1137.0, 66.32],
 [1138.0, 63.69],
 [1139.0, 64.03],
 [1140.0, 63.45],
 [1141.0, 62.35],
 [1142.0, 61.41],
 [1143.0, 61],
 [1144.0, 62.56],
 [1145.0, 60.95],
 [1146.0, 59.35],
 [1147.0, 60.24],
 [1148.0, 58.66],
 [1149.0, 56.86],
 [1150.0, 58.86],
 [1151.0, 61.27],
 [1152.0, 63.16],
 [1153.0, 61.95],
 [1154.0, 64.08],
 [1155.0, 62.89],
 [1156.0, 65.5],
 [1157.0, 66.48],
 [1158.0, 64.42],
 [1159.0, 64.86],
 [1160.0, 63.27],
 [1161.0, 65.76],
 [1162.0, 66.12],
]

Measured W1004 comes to 2.73 K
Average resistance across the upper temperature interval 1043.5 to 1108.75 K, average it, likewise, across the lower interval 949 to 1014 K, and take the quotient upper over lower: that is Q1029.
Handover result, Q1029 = 1.1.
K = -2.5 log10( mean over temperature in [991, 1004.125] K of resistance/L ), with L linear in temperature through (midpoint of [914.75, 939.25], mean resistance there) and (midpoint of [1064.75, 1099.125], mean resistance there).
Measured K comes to 0.15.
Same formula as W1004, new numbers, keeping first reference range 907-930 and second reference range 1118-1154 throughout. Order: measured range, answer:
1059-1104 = 1.77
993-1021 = 2.60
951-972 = 4.86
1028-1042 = 0.19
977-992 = 2.50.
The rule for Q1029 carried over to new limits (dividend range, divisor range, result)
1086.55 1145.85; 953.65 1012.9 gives 1.08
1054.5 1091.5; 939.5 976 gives 1.17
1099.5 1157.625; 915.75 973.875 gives 1.03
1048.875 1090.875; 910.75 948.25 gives 0.96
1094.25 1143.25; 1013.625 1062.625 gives 0.95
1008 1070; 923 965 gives 1.10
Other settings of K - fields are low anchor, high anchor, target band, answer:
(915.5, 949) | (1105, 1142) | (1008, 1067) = -0.03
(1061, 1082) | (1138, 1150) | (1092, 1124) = 0.04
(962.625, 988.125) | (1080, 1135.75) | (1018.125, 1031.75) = -0.12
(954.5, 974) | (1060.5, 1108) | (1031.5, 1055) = -0.07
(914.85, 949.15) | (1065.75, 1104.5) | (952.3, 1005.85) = 0.14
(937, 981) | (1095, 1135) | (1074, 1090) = -0.04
